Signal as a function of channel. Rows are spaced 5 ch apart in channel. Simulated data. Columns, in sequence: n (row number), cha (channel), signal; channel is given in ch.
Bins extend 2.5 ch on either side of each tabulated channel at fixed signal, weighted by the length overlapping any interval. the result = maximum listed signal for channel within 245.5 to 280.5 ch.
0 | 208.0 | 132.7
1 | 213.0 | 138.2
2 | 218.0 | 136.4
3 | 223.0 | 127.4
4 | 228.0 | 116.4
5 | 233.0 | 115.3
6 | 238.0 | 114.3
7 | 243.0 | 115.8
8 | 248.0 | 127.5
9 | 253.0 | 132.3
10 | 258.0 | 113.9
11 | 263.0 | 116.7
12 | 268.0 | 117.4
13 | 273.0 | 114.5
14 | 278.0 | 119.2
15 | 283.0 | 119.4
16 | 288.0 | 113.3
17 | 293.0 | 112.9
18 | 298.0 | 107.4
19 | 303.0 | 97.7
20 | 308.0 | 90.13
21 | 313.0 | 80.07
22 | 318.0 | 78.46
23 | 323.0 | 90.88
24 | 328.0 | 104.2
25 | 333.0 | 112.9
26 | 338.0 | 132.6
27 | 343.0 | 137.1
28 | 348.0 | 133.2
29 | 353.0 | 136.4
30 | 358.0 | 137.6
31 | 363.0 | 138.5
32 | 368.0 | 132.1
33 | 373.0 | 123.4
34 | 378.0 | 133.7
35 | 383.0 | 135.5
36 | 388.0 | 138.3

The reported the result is 132.3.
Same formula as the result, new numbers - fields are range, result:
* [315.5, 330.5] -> 104.2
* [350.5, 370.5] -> 138.5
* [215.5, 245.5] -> 136.4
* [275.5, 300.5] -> 119.4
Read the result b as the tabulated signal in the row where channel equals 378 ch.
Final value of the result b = 133.7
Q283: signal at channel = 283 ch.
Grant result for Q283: 119.4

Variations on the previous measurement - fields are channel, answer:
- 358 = 137.6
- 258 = 113.9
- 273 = 114.5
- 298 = 107.4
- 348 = 133.2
